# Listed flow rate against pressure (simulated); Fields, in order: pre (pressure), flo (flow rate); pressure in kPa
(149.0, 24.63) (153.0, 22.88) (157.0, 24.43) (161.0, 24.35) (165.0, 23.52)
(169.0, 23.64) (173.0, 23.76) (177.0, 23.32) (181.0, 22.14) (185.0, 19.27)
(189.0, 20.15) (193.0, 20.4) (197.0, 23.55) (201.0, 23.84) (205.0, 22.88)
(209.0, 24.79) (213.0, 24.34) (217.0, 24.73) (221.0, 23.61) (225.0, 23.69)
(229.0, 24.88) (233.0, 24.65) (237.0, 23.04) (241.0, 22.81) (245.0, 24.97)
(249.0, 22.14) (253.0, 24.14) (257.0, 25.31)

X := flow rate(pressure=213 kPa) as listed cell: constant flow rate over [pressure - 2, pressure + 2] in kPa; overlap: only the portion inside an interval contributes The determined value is 24.34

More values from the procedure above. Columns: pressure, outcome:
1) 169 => 23.64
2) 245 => 24.97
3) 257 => 25.31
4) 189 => 20.15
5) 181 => 22.14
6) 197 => 23.55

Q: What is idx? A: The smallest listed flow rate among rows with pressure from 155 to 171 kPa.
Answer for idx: 23.52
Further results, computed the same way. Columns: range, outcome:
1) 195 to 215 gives 22.88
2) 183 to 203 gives 19.27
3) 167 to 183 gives 22.14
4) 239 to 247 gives 22.81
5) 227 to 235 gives 24.65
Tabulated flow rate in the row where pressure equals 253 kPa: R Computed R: 24.14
